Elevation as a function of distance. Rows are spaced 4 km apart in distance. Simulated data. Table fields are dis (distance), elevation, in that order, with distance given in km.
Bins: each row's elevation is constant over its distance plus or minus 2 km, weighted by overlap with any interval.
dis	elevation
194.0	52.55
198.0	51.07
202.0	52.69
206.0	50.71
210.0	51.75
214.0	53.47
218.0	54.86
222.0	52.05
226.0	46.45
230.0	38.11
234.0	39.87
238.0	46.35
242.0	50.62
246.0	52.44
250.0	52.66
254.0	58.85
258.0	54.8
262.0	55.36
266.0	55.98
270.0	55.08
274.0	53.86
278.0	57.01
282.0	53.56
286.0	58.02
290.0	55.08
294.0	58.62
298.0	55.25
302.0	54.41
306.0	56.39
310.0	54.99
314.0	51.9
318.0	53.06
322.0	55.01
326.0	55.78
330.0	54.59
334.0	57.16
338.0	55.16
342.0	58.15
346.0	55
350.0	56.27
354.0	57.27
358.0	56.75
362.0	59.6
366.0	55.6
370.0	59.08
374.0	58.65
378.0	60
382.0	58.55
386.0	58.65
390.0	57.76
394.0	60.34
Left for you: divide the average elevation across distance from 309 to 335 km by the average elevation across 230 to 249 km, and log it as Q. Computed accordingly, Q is 1.2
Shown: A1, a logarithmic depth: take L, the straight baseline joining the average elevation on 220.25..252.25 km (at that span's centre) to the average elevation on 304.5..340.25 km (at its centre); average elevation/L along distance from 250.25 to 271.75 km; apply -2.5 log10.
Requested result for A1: -0.13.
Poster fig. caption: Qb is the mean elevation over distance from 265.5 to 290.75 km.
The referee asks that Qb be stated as 55.5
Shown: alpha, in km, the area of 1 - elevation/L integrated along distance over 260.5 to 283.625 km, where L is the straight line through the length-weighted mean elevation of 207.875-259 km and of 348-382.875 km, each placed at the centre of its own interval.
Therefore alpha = -1.2 km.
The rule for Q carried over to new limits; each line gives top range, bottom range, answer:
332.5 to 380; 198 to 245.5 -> 1.17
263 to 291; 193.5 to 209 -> 1.07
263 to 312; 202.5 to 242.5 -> 1.15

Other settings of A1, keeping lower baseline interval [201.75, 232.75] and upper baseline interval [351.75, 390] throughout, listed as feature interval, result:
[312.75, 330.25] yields 0.03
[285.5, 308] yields -0.04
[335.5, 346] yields 0.00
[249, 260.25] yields -0.08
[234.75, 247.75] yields 0.05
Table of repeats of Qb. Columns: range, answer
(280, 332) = 55.1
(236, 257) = 52.3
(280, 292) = 55.6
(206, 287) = 52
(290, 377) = 56.1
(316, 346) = 55.5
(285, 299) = 56.8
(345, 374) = 57.3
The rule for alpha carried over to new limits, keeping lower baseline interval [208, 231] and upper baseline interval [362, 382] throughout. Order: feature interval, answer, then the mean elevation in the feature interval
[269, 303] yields -1.30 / 55.7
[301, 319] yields 0.26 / 54.2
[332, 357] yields 0.19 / 56.5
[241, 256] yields -0.66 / 53.8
